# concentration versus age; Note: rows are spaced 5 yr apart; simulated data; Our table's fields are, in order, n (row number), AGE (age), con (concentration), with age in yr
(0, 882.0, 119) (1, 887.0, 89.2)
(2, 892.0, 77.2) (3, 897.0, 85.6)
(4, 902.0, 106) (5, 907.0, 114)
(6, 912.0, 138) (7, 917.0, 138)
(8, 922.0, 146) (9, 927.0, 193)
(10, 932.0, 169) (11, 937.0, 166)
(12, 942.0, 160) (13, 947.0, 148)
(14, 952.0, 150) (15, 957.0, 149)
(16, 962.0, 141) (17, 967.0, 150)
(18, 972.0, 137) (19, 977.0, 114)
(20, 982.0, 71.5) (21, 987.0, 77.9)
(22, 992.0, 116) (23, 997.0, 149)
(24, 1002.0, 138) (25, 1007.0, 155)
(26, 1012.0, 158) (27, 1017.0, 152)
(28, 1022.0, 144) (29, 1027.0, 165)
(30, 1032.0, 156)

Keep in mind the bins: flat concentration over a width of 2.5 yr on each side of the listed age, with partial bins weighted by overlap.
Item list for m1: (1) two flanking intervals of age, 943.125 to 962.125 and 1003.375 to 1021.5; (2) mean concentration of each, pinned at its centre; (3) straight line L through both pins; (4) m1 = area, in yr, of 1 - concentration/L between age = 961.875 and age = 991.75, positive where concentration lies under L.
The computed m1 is 7.4 yr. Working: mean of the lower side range 149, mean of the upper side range 153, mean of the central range 113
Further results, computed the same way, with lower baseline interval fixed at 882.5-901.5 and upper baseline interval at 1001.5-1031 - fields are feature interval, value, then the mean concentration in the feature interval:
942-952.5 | -3.0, 151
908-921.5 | -4.6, 137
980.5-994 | 4.9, 88.7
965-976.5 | -0.7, 138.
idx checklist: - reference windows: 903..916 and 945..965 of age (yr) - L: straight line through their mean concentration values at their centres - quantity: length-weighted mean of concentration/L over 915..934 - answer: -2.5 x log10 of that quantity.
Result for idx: -0.217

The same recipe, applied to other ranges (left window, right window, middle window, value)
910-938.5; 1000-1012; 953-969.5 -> 0.05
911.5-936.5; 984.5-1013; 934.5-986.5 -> 0.08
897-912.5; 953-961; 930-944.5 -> -0.23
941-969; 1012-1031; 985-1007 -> 0.21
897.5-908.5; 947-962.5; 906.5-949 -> -0.23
